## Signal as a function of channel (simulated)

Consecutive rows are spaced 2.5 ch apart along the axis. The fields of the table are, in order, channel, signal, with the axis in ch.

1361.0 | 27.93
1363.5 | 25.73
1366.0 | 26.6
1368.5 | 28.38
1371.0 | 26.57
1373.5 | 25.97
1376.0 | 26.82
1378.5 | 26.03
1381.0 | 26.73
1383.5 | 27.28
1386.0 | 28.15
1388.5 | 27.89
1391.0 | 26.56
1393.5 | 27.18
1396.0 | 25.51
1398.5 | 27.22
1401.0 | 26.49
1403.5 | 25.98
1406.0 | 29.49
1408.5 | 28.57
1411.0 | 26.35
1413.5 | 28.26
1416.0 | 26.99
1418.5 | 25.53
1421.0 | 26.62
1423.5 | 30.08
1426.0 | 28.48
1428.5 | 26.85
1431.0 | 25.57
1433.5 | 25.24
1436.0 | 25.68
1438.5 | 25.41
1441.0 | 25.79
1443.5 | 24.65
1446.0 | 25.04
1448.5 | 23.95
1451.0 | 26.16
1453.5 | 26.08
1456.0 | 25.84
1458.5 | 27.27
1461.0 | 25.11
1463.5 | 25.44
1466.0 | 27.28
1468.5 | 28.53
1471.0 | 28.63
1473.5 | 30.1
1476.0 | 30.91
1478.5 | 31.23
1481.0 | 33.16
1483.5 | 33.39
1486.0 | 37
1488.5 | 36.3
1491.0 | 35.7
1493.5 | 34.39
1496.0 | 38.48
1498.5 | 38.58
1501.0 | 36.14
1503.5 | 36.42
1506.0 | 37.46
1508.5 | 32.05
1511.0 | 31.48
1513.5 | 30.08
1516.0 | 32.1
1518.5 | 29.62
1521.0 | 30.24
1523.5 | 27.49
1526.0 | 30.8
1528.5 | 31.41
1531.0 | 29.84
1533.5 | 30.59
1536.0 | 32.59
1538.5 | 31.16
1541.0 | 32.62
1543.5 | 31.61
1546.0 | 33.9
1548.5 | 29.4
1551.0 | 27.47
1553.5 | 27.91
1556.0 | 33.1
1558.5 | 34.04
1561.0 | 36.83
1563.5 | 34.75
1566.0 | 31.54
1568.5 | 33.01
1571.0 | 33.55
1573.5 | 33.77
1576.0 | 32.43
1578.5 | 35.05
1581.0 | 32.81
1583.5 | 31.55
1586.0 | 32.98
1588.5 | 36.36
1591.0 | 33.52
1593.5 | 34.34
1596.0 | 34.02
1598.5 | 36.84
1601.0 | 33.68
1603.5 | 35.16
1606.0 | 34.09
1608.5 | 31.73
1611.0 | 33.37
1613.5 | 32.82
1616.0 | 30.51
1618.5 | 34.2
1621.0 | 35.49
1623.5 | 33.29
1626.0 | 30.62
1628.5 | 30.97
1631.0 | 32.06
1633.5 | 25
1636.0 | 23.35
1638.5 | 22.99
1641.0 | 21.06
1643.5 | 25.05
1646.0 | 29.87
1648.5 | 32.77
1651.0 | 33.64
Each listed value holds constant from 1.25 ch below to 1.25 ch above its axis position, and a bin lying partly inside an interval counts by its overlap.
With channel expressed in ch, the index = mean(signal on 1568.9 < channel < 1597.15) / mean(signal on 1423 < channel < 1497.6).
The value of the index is 1.16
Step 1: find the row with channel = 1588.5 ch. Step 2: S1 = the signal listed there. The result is 36.36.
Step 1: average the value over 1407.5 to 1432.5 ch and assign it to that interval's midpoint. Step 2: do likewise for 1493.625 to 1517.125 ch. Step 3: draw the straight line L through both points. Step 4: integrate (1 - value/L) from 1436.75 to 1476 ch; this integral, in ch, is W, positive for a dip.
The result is 5.15 ch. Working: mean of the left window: 27.3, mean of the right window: 34.8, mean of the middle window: 26.5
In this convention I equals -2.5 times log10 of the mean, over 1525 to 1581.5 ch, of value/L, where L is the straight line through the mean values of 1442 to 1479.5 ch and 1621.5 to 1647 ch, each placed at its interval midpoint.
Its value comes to -0.176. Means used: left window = 27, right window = 27.6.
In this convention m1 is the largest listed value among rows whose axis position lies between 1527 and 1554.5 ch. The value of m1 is 33.9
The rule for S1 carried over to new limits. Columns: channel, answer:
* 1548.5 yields 29.4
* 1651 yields 33.64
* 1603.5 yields 35.16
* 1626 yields 30.62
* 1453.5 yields 26.08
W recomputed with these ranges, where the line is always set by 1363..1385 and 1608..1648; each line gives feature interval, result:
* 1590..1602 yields -2.19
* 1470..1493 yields -4.20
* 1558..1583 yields -4.15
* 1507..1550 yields -3.89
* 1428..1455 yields 1.98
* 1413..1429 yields -0.17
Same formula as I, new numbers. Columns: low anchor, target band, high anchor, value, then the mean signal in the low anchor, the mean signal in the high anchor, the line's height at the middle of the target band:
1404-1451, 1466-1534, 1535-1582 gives -0.097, 26.6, 32.5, 29.8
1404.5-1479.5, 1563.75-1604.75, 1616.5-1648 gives -0.191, 27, 28.8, 28.4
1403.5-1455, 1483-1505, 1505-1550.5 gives -0.222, 26.5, 31.3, 29.6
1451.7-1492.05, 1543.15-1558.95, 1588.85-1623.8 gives 0.049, 30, 33.9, 32.3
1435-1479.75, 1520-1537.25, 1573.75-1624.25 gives -0.004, 26.8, 33.7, 30.3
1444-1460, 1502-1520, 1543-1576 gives -0.120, 25.7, 32.4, 29.4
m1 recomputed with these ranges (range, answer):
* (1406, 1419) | 29.49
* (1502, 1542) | 37.46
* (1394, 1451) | 30.08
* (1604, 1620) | 34.2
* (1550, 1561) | 36.83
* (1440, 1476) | 30.91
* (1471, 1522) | 38.58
